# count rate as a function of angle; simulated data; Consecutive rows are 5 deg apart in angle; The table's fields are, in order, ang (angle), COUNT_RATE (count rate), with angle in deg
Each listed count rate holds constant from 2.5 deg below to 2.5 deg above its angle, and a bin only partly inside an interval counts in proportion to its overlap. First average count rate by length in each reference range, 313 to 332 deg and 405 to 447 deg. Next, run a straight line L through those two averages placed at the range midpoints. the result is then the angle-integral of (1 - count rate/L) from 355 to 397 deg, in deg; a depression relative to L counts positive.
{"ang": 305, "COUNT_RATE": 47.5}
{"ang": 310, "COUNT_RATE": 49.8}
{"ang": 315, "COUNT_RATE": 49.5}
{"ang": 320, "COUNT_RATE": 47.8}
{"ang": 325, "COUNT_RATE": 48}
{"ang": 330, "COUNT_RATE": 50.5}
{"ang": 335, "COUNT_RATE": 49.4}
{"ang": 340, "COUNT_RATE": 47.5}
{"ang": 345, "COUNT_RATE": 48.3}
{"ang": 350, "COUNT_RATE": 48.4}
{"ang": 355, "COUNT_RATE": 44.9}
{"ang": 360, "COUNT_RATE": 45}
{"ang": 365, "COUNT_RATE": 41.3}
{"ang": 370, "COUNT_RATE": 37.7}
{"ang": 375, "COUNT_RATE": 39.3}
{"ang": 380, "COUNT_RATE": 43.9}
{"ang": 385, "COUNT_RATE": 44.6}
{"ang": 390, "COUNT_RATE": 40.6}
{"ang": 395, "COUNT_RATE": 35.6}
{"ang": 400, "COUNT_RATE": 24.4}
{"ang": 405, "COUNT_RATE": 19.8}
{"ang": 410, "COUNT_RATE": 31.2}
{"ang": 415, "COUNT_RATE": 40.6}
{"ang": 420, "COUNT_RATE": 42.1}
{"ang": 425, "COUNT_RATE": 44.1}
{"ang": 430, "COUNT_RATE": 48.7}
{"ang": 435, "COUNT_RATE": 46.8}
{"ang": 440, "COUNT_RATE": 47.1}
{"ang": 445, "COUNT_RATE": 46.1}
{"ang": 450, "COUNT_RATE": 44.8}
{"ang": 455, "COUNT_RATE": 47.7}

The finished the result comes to 3.7 deg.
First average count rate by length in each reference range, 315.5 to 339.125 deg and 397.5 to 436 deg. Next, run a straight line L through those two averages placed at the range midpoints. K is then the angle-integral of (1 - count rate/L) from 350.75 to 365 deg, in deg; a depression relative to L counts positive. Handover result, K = 0.0 deg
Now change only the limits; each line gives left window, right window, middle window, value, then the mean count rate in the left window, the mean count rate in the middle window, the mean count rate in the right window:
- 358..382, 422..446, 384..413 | 7.51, 41.3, 32.2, 46.5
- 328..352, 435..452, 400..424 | 7.04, 48.8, 33.2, 46.2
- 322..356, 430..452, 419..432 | 0.45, 48.3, 45.2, 46.5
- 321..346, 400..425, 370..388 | -0.87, 48.7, 41.9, 33.6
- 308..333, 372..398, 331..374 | -0.39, 49.1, 45.3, 40.4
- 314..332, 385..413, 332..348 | -1.22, 48.9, 48.5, 31.8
